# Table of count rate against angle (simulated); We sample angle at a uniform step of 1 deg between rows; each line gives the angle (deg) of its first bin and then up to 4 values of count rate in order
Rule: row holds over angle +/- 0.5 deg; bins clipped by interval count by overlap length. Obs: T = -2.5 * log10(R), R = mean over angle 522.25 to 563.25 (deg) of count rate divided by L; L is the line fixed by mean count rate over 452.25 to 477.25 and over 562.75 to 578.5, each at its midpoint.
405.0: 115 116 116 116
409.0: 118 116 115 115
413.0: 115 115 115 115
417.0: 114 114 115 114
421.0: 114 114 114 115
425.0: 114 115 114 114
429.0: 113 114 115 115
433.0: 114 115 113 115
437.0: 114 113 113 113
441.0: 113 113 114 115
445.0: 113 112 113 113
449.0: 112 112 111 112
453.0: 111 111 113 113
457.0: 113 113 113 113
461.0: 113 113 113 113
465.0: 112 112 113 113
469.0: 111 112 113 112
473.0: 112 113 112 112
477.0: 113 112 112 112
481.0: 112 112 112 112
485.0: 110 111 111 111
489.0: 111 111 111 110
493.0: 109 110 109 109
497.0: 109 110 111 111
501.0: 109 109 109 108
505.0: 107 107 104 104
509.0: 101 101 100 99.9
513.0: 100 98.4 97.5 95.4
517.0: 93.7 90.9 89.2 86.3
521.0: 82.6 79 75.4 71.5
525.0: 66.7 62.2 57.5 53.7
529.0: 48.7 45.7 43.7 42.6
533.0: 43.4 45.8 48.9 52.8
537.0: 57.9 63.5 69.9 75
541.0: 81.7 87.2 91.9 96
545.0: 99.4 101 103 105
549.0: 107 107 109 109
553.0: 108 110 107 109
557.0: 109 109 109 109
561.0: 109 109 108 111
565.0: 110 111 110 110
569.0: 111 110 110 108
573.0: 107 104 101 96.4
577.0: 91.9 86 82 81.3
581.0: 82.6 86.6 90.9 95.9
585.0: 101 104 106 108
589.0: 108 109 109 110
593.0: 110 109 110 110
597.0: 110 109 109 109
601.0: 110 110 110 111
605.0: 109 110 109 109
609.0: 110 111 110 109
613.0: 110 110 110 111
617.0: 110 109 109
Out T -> 0.27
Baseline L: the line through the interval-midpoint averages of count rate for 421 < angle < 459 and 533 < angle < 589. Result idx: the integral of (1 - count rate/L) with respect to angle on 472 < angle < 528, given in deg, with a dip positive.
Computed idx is 1.8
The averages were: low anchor 113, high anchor 96.4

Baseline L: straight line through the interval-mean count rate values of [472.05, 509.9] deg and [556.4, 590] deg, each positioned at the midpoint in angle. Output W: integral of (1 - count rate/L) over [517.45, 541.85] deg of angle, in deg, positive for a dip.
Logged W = 9.7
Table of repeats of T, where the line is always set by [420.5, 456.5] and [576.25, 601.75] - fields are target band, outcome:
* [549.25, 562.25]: -0.05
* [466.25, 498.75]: -0.01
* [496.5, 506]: -0.01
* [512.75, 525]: 0.22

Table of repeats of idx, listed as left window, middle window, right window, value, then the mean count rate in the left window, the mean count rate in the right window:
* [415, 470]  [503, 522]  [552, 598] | 1.9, 113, 104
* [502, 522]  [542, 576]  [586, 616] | -0.7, 98.4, 109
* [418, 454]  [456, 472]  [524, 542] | -2.5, 114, 57.7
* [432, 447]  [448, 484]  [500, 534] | -3.1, 114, 84.2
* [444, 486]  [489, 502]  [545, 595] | 0.0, 112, 104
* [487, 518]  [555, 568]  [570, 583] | -1.6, 106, 95.2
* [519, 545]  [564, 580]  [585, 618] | -2.1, 66.3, 109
